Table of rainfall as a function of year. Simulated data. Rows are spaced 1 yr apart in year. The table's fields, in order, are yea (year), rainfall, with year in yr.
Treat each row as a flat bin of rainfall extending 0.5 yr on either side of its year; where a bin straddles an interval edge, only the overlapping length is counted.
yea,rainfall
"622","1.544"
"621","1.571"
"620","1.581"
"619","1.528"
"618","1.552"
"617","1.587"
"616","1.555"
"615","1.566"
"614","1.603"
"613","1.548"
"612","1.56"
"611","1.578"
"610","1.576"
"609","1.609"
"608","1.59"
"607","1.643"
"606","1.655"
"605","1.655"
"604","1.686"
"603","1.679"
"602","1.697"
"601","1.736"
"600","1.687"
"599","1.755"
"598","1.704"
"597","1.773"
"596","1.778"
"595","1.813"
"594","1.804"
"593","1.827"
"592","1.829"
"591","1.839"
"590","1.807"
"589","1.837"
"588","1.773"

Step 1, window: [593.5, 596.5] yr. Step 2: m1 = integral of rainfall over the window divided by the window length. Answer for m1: 1.8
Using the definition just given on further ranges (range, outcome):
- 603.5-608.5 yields 1.65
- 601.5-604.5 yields 1.69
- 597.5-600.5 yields 1.72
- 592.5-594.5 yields 1.82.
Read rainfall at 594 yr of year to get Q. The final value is 1.804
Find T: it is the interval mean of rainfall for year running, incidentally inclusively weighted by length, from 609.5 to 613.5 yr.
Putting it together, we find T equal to 1.57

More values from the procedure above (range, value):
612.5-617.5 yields 1.57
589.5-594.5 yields 1.82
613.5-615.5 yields 1.58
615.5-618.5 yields 1.56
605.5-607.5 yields 1.65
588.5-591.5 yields 1.83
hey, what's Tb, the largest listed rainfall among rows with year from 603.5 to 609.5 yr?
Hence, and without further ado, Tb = 1.686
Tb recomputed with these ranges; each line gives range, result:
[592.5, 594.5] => 1.827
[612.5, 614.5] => 1.603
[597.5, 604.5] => 1.755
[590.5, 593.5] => 1.839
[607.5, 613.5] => 1.609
